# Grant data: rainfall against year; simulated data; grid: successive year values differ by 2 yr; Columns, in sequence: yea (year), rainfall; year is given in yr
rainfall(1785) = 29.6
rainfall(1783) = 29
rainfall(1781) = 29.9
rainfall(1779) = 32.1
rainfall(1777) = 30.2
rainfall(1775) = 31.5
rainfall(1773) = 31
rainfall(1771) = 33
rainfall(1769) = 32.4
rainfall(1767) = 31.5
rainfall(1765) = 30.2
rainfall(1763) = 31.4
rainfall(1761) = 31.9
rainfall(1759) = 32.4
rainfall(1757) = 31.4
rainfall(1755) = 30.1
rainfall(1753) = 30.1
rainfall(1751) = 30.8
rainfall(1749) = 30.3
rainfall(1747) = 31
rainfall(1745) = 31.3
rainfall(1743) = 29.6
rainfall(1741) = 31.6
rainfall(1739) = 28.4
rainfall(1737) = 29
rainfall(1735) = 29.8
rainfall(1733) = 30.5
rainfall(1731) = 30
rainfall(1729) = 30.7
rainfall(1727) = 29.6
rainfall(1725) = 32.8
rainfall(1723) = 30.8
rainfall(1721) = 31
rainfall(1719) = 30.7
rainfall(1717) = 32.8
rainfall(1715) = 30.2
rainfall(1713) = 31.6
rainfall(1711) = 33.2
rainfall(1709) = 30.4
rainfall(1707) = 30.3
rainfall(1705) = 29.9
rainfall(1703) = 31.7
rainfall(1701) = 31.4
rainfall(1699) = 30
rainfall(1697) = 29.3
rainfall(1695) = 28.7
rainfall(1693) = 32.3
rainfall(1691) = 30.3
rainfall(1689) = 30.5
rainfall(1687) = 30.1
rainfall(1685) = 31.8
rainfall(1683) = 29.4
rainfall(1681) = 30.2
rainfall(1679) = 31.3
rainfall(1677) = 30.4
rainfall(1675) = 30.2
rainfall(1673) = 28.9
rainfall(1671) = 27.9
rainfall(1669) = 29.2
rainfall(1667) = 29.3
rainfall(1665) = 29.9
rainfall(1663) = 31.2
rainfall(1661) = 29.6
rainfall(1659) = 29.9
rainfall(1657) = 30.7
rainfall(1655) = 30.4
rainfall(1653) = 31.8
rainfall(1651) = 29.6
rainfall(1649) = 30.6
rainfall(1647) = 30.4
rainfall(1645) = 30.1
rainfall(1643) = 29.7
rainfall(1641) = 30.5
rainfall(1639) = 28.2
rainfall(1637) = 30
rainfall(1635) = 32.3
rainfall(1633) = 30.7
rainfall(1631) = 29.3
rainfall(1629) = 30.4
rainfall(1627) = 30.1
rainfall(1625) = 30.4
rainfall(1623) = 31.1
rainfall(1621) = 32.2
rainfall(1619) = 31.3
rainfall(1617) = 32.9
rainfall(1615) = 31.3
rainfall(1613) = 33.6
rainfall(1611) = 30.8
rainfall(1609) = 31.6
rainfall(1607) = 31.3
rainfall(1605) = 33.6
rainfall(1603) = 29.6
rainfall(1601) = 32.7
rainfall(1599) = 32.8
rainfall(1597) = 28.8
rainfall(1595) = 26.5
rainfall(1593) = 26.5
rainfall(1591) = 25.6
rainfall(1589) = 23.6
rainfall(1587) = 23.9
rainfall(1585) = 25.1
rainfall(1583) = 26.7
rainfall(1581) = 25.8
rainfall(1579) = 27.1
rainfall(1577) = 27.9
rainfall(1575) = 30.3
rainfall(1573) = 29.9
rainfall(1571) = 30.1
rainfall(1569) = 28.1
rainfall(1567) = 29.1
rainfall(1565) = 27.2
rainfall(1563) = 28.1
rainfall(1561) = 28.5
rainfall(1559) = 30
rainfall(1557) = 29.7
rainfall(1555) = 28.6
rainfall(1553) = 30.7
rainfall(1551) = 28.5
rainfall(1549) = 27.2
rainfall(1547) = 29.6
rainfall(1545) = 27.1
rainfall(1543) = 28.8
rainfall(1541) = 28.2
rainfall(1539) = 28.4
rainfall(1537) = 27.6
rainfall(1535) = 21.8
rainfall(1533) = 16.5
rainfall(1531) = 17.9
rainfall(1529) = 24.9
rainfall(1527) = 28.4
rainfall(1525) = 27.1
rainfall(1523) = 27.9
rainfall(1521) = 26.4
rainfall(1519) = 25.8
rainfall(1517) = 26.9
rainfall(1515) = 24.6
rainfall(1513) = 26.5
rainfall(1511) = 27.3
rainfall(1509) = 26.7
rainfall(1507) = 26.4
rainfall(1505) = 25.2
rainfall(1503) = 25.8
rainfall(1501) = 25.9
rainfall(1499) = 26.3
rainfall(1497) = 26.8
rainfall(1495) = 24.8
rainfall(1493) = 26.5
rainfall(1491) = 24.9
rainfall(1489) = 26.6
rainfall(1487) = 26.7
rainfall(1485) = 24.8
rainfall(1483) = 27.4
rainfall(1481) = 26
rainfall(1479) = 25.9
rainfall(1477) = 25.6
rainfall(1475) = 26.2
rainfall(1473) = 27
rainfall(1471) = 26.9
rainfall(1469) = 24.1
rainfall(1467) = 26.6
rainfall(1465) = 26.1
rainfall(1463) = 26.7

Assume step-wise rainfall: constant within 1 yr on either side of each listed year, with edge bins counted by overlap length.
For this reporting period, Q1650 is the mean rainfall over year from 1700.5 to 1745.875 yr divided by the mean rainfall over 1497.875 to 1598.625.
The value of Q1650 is 1.1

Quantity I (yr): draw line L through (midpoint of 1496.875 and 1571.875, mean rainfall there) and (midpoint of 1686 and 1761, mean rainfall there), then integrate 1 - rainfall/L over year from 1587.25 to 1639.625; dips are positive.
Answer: -3.2 yr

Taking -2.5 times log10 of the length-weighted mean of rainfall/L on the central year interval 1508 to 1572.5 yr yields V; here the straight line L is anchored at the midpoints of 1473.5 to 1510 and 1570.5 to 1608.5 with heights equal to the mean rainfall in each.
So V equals 0.01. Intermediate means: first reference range 26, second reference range 28.3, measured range 27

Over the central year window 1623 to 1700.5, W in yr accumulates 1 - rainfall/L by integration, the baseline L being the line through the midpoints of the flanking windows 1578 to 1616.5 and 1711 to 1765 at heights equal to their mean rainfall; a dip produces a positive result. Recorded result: -1.1 yr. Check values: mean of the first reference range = 28.8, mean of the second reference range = 30.8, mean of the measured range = 30.2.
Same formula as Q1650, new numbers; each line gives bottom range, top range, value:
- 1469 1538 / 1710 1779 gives 1.21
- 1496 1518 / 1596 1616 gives 1.21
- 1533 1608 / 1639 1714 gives 1.08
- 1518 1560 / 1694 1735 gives 1.15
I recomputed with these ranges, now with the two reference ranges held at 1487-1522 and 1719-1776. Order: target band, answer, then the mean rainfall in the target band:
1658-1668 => -0.3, 30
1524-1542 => 1.4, 24.5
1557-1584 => -1.0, 28.4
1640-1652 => -0.5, 30.1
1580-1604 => 0.5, 27.3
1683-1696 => -0.4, 30.5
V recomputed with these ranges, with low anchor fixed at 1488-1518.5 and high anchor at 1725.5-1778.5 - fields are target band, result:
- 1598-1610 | -0.14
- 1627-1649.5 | -0.06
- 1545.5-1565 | -0.07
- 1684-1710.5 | -0.03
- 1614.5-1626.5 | -0.12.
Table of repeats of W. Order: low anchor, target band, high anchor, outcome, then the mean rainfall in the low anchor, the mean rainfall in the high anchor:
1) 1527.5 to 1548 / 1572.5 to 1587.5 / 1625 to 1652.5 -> 0.1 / 25.2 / 30.2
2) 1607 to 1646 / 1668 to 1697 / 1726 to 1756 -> 0.5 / 30.9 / 30.2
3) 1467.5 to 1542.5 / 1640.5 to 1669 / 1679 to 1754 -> -1.0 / 25.8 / 30.6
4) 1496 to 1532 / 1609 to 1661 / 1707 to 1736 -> -3.4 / 25.9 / 31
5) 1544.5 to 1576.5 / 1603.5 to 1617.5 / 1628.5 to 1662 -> -1.1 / 28.9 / 30.2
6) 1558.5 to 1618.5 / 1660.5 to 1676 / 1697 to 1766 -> 0.2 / 29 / 30.8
